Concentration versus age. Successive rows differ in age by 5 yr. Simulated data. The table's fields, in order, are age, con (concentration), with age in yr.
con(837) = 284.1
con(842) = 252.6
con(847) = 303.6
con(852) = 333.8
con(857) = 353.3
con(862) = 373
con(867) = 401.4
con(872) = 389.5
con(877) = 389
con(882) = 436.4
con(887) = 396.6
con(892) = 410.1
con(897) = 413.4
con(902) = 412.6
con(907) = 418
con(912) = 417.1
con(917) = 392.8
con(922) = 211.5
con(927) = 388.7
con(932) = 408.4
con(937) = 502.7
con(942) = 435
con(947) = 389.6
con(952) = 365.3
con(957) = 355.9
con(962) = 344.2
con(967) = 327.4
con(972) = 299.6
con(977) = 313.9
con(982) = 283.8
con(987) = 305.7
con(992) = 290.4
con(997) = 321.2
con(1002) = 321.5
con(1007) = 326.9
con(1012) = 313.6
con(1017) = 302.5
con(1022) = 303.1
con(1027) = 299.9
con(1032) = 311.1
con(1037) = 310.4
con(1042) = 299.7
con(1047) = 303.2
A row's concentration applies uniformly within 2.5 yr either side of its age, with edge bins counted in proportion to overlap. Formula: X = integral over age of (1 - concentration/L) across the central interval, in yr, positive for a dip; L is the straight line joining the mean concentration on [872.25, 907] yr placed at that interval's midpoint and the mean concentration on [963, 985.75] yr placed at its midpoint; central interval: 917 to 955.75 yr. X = -3.6 yr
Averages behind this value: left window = 409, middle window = 385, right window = 309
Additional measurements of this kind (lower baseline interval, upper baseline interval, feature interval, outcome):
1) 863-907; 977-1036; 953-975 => 0.6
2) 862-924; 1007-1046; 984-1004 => 1.1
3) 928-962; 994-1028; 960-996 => 4.9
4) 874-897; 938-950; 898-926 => 2.7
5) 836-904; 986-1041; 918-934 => 0.3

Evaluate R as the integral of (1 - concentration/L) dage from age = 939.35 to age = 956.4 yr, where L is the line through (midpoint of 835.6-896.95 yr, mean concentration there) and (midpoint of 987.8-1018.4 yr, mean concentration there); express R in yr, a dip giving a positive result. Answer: -3.1 yr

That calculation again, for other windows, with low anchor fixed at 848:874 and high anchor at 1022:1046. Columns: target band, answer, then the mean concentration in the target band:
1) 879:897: -2.9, 414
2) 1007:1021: 0.1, 311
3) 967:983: 1.0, 305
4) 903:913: -1.9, 417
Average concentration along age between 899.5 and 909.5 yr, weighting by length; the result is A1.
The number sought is 415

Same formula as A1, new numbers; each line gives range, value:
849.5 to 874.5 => 370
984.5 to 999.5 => 306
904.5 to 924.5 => 360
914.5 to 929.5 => 331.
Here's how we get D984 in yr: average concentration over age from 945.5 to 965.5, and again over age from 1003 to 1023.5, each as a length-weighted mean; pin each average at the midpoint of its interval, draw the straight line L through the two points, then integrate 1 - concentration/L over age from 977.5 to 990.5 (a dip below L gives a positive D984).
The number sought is 1.5 yr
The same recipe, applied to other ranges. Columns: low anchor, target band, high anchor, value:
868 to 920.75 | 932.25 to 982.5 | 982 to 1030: -2.3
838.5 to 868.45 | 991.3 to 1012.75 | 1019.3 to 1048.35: -0.5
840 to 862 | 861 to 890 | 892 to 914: -2.8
